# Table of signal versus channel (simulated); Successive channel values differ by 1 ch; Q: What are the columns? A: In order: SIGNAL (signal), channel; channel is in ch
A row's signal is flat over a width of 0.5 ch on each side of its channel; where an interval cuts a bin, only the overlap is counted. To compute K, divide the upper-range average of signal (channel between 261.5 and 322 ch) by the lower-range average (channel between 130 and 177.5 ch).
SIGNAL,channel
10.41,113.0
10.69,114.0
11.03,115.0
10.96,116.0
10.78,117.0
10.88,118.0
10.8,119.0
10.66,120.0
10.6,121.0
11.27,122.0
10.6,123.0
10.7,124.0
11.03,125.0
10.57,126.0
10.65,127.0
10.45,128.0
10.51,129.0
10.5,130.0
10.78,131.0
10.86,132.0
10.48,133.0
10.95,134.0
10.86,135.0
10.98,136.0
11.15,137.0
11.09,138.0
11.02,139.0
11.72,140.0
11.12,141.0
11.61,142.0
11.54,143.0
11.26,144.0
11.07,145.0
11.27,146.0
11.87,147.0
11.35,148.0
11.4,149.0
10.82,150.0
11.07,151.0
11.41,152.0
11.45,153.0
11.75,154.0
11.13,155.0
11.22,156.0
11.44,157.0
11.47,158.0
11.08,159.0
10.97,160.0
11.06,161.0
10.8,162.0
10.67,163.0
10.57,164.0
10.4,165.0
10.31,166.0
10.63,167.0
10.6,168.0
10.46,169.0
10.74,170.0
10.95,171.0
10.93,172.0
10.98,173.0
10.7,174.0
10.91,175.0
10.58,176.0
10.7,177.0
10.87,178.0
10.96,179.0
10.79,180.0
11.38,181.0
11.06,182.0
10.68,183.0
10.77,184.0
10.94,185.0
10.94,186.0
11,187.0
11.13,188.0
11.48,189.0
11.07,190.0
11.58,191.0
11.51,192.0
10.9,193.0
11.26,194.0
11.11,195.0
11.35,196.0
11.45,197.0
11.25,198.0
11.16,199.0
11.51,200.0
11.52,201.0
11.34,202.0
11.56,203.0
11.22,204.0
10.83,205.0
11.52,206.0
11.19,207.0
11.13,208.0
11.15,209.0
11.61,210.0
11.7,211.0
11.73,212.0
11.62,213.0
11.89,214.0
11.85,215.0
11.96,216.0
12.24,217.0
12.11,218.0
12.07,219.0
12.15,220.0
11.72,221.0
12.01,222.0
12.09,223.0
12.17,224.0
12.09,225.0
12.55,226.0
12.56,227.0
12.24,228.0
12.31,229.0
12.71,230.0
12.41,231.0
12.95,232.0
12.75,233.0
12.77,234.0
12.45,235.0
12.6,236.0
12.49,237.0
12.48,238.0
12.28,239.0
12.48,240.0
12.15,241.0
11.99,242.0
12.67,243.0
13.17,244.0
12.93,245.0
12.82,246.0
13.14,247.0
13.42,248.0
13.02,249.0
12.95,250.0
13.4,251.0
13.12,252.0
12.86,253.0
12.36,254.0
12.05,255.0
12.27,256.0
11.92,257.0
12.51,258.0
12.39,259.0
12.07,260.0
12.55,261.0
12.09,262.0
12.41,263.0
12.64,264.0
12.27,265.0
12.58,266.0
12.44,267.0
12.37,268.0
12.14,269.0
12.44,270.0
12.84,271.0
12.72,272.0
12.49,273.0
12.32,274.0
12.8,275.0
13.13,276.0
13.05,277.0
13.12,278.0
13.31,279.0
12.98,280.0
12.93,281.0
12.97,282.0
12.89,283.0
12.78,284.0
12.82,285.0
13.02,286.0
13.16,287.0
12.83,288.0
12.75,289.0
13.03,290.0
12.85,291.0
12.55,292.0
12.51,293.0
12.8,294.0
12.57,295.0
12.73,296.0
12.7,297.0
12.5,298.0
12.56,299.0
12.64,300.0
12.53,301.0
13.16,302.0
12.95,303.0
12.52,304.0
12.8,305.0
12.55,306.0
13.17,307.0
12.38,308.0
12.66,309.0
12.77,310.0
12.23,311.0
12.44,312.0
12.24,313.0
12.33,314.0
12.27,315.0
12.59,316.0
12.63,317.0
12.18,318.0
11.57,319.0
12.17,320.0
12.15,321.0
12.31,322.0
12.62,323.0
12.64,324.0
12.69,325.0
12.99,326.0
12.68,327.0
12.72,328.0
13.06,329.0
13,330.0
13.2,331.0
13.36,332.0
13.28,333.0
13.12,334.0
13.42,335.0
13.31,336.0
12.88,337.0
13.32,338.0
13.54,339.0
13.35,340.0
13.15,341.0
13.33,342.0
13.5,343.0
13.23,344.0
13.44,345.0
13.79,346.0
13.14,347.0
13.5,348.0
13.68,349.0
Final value 1.15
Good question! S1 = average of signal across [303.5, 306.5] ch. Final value 12.6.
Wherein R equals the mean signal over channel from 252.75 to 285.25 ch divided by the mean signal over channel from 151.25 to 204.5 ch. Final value 1.1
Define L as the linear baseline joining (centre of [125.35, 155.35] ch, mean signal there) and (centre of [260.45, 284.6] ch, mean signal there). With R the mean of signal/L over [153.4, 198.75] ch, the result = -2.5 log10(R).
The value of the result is 0.051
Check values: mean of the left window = 11.1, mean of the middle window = 11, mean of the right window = 12.7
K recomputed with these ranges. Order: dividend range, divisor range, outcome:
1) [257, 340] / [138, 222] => 1.13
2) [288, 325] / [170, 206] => 1.13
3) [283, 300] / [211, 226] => 1.06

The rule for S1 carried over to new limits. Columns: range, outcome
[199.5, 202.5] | 11.5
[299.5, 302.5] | 12.8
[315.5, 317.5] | 12.6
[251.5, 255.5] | 12.6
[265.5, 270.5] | 12.4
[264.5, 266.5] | 12.4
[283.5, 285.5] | 12.8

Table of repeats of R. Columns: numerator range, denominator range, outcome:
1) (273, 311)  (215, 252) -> 1.02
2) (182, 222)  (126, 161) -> 1.03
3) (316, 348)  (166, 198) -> 1.18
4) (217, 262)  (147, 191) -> 1.14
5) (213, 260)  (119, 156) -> 1.13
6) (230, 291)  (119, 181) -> 1.16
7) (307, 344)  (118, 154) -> 1.16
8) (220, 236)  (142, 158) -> 1.09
